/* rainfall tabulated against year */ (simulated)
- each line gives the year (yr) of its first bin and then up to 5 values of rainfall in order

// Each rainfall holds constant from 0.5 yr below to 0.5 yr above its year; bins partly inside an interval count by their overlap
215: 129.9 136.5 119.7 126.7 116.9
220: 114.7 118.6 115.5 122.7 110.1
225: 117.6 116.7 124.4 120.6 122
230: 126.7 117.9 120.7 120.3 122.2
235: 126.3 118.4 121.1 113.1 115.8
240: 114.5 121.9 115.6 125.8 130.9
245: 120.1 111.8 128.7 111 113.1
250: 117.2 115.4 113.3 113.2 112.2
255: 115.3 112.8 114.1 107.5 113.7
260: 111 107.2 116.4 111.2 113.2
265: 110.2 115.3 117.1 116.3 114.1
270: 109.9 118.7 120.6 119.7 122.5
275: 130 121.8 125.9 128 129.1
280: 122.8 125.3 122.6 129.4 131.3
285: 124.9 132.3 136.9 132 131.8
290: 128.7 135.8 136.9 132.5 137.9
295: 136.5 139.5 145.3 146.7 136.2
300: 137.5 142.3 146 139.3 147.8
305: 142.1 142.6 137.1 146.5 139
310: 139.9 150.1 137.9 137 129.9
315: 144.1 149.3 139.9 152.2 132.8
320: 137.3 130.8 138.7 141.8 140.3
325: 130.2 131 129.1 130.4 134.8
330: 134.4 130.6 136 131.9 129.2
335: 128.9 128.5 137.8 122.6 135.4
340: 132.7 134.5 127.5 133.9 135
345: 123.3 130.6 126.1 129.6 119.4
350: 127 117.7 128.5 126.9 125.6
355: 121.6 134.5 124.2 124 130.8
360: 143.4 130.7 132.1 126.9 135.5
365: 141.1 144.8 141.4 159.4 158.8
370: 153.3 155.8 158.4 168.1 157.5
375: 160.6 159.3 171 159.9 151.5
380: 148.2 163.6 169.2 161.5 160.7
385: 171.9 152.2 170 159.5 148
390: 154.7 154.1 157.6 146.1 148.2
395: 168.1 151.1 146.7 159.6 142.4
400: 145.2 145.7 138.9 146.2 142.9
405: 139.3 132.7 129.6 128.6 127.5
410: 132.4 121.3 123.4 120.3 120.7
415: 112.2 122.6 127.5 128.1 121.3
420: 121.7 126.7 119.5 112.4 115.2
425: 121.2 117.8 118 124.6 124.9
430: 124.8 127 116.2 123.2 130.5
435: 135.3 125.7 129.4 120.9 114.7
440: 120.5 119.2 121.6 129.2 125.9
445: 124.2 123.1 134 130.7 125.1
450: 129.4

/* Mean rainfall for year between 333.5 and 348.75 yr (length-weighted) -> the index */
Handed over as 130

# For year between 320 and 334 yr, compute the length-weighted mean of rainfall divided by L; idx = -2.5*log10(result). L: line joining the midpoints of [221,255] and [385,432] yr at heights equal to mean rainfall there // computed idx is -0.05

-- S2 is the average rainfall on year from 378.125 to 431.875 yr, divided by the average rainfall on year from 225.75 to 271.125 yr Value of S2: 1.2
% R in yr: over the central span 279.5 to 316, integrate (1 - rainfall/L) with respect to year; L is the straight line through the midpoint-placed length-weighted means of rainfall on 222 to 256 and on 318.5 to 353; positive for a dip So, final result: -3.1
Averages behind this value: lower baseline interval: 119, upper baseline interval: 131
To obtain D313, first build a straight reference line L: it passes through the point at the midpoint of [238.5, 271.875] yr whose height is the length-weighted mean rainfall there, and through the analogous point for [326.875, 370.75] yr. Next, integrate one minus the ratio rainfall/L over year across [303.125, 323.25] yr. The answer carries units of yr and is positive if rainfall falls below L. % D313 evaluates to -2.4 yr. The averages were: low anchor 115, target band 141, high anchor 133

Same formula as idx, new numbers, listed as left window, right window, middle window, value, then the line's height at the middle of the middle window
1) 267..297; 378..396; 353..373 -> 0.09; 151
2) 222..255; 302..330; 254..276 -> 0.09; 126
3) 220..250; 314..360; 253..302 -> 0.00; 125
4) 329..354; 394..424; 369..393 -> -0.21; 131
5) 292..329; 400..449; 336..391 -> -0.08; 133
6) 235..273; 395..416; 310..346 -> -0.08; 126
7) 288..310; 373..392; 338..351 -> 0.17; 150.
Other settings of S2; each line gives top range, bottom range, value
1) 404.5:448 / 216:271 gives 1.06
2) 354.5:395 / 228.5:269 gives 1.29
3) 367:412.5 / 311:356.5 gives 1.14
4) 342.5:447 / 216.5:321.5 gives 1.09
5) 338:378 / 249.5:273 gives 1.21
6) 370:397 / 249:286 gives 1.34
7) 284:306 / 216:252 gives 1.15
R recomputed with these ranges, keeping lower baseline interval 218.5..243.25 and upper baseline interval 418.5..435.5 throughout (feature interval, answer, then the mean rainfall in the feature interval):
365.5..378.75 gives -3.9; 157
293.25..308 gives -2.6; 141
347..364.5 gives -1.0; 128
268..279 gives -0.1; 121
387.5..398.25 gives -2.8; 154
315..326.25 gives -1.7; 139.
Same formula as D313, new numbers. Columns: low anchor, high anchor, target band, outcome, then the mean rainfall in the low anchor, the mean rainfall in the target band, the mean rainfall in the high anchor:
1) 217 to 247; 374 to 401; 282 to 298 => -0.1 yr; 120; 134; 157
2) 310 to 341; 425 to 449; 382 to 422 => -4.2 yr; 136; 141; 124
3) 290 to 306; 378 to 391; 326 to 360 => 4.6 yr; 140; 129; 159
